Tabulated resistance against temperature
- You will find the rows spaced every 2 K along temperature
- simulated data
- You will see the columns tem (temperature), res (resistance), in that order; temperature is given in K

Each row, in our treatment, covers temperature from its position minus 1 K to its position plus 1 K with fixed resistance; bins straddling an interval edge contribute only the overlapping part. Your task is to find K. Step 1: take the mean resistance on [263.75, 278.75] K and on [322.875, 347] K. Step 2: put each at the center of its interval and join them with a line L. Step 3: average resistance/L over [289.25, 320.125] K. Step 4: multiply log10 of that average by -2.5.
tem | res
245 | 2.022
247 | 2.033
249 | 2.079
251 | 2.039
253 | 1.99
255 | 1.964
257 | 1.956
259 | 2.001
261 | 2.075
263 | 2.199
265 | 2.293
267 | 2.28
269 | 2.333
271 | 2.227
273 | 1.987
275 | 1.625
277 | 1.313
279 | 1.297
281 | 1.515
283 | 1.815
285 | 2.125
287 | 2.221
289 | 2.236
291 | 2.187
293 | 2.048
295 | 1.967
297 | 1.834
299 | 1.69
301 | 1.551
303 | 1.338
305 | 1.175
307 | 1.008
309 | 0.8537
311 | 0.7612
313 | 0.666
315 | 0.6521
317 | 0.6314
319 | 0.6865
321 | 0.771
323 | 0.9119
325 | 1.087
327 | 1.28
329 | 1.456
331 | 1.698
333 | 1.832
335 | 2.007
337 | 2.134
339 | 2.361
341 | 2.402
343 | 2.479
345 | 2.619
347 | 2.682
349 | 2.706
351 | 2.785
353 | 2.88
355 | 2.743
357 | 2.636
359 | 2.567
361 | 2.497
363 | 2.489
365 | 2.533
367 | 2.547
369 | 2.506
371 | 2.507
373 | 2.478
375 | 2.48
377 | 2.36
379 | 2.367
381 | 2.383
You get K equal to 0.448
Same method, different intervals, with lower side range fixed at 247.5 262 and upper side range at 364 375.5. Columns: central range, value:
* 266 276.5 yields 0.02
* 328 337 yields 0.30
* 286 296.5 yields 0.03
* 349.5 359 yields -0.12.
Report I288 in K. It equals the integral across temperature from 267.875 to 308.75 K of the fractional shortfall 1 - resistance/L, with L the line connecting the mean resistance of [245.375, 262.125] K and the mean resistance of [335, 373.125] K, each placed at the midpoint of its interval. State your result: 8.05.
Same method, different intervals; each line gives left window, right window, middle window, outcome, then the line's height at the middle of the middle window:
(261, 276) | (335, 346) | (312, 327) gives 9.74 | 2.3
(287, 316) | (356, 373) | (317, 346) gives 5.14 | 1.97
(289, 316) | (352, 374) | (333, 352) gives -2.13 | 2.18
